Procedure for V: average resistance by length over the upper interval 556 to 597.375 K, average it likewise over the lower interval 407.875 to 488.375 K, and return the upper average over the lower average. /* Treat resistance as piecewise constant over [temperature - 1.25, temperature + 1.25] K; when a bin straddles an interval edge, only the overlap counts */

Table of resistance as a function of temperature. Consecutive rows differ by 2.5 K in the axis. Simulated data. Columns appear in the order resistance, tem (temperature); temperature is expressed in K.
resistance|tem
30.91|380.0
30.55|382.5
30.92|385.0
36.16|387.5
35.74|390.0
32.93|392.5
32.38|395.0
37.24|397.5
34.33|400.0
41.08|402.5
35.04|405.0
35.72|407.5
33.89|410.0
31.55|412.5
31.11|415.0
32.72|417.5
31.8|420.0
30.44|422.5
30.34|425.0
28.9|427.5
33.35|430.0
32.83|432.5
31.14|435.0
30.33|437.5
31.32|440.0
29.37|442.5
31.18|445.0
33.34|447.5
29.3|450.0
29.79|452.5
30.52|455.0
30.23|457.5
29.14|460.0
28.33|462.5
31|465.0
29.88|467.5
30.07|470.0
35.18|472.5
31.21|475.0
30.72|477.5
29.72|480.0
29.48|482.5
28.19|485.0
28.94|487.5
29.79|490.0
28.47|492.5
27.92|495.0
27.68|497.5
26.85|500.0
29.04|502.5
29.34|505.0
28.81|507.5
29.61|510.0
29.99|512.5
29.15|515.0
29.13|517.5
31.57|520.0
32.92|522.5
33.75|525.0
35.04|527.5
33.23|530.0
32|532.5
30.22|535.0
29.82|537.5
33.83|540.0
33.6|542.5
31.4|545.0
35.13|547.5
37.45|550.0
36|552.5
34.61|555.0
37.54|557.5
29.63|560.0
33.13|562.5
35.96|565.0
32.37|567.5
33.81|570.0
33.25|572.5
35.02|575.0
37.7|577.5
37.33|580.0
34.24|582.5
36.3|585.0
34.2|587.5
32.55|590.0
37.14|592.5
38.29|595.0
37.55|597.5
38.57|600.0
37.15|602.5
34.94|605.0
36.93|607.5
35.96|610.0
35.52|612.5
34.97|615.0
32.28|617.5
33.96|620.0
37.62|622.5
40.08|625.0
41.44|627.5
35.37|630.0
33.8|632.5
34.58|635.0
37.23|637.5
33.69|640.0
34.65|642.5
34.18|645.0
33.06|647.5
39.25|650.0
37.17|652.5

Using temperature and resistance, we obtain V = 1.13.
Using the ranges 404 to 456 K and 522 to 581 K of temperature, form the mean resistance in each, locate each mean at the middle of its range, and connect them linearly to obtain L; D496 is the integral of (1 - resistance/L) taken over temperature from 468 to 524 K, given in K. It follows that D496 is 5.3 K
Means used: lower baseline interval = 31.6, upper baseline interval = 33.9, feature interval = 29.7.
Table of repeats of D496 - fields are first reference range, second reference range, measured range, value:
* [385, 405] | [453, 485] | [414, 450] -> 1.8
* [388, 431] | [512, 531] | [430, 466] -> 2.5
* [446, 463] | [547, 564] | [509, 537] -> 1.5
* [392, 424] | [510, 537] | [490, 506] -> 1.9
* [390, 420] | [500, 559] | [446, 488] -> 3.7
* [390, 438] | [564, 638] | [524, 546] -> 1.5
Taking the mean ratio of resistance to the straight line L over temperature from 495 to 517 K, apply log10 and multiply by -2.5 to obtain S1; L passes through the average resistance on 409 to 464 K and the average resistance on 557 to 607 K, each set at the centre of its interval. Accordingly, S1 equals 0.15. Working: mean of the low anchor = 30.9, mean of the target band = 28.8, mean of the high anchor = 35.3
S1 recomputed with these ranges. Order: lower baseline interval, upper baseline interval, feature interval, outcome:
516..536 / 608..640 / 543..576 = -0.02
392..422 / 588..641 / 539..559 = 0.02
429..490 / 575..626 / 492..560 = 0.05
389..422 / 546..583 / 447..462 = 0.14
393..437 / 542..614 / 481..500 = 0.19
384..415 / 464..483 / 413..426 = 0.08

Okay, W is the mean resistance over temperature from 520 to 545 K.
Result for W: 32.6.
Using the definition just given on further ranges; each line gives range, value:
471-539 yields 30.3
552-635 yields 35.6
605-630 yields 36.4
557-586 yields 34.6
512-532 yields 31.9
